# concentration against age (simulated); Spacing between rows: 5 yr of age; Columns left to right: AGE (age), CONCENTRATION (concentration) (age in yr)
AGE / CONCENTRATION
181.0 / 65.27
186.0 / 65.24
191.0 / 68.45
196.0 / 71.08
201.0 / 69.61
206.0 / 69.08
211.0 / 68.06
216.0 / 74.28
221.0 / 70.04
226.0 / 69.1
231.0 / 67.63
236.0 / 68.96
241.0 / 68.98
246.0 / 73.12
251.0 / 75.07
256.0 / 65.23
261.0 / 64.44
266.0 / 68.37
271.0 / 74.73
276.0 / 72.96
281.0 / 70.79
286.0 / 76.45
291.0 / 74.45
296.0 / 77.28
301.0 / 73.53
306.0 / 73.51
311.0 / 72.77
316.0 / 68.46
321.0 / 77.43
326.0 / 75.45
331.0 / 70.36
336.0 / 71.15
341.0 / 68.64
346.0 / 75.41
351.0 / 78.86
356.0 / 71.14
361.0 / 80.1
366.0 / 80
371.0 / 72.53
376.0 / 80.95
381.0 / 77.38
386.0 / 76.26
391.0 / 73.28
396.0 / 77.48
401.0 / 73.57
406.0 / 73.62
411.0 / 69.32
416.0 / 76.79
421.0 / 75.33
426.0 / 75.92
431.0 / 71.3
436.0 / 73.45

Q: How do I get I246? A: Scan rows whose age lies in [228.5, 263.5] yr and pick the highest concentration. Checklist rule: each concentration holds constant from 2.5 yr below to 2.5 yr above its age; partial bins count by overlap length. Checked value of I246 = 75.07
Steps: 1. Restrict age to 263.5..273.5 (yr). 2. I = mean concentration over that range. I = 71.5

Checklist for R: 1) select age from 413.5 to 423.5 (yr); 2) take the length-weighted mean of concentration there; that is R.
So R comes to 76.1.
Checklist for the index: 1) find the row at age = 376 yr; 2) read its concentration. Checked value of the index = 80.95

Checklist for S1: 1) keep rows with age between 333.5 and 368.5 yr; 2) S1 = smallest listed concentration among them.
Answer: 68.64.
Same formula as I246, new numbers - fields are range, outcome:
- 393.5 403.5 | 77.48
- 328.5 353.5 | 78.86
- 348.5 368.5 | 80.1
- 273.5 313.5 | 77.28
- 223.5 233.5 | 69.1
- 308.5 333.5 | 77.43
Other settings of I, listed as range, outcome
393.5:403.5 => 75.5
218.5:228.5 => 69.6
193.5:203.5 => 70.3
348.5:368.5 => 77.5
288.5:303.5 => 75.1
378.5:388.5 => 76.8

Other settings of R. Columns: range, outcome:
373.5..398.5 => 77.1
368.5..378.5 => 76.7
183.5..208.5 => 68.7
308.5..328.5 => 73.5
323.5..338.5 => 72.3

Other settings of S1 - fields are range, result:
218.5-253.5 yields 67.63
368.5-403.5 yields 72.53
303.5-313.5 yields 72.77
